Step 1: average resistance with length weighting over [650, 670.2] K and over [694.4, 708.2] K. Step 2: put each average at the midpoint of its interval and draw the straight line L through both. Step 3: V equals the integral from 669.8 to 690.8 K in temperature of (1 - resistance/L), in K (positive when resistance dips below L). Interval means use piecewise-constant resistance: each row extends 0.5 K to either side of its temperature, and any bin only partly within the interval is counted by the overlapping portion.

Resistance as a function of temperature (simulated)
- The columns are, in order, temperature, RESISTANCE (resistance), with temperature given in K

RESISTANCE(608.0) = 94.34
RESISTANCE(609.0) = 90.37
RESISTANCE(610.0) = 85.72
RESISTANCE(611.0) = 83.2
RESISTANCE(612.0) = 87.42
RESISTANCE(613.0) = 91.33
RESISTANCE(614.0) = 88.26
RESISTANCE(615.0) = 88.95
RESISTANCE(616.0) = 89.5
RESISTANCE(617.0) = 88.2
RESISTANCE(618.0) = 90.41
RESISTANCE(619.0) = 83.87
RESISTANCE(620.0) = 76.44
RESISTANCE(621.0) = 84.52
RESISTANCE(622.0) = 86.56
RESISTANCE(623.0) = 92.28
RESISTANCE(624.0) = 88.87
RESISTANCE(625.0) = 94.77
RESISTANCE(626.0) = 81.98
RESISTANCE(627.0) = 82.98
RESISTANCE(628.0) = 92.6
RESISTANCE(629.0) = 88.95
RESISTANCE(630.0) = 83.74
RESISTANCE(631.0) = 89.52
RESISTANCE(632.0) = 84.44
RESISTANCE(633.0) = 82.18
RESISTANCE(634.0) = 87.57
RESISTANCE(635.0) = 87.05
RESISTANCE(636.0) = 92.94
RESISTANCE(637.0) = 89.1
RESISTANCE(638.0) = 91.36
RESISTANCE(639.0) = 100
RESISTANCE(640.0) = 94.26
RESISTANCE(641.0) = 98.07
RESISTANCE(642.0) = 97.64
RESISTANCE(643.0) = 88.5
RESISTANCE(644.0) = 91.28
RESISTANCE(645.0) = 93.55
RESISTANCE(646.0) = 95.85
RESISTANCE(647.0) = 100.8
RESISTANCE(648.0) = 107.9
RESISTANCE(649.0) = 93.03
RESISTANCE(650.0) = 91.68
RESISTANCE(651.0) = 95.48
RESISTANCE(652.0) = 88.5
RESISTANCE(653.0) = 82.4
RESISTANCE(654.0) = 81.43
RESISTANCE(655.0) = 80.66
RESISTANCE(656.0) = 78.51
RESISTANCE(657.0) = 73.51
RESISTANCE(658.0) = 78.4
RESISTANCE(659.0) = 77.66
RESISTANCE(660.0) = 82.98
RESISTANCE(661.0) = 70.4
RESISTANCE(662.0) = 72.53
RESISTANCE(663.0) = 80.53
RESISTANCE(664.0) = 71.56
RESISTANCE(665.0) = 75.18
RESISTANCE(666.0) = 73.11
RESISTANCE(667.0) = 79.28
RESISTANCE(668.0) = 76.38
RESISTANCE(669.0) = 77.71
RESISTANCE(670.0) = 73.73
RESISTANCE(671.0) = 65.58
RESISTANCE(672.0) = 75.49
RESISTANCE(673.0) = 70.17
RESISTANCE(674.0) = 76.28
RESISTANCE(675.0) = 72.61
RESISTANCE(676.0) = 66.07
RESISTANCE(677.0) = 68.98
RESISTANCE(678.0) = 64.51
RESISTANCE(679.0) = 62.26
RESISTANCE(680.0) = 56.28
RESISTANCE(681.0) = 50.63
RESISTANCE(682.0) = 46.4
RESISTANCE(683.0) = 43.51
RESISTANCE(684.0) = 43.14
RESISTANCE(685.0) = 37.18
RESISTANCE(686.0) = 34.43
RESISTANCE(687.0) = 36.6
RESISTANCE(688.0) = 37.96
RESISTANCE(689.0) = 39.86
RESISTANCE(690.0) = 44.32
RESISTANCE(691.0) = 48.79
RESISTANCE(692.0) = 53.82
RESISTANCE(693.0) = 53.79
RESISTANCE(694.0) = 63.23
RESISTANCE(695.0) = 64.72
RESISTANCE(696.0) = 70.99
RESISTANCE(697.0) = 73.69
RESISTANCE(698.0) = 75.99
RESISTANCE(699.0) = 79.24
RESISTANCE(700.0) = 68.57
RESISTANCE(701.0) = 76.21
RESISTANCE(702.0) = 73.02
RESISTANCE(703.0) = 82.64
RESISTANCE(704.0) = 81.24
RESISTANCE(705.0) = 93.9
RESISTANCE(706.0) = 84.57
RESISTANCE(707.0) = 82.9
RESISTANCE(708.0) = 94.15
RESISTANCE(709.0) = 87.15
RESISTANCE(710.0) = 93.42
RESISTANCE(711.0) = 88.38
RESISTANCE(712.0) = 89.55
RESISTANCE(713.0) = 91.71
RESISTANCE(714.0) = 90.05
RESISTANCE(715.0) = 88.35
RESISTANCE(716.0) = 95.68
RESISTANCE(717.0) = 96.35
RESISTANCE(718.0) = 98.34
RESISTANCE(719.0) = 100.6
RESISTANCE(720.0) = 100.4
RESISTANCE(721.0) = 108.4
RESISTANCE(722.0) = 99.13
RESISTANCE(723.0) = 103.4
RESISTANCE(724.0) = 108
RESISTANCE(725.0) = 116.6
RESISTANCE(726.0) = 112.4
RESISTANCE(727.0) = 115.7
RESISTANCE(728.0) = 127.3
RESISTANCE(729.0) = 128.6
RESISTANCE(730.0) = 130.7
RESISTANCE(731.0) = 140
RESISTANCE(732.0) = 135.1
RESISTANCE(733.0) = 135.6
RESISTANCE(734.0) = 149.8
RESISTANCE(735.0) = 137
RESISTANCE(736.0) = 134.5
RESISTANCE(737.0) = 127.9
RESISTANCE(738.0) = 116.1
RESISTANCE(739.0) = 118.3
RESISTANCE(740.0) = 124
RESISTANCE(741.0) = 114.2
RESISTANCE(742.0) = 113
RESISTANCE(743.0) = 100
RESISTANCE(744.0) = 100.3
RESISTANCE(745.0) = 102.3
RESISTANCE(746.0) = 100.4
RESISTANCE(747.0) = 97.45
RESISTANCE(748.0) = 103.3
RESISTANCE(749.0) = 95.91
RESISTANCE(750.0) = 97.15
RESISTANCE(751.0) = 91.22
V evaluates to 6.3 K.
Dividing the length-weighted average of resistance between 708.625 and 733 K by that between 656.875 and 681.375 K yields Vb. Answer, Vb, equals 1.49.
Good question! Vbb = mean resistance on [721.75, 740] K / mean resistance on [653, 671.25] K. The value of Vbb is 1.63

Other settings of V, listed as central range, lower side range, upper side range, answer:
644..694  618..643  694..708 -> 8.19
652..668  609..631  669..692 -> -2.69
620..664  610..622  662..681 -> -4.65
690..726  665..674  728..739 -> 8.29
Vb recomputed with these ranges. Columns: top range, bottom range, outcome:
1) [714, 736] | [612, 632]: 1.32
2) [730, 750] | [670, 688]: 2.07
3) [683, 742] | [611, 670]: 1.06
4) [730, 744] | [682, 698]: 2.49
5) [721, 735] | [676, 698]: 2.32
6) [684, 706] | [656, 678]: 0.83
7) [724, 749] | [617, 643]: 1.34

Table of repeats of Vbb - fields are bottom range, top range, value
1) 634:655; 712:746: 1.22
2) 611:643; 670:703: 0.67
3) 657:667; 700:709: 1.09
